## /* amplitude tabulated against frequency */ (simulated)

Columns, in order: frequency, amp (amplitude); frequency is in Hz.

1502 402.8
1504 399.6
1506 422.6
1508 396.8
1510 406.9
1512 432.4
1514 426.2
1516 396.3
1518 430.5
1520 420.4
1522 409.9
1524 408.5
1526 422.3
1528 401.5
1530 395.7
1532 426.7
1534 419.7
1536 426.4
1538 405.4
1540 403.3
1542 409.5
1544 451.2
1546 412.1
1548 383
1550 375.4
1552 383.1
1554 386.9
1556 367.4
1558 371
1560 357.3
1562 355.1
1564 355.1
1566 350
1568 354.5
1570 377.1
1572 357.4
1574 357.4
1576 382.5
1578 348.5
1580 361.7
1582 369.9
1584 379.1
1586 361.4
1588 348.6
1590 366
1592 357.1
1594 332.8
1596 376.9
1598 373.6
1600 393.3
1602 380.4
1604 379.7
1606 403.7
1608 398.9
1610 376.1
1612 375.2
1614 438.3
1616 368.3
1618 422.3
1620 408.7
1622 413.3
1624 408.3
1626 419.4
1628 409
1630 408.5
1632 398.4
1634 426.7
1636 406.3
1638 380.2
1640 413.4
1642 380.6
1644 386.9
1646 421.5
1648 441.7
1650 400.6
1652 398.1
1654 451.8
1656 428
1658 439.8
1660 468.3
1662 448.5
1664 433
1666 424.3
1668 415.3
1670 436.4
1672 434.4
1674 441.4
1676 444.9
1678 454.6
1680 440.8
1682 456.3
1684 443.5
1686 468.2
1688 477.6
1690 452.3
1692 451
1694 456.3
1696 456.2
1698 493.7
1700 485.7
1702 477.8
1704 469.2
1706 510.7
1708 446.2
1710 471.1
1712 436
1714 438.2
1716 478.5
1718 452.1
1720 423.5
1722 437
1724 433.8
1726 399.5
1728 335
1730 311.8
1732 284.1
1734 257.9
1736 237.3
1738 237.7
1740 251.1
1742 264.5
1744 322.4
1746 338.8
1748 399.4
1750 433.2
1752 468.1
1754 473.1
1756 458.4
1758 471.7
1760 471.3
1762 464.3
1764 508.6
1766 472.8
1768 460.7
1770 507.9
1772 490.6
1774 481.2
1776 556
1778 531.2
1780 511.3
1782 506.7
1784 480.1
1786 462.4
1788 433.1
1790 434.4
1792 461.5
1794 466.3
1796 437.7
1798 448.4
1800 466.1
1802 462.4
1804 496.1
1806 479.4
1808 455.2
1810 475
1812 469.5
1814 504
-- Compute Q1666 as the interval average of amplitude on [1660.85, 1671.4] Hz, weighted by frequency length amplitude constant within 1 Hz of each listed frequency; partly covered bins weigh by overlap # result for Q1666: 432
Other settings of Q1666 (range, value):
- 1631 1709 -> 440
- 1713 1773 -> 399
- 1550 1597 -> 364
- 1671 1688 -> 450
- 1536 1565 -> 388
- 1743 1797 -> 463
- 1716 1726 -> 437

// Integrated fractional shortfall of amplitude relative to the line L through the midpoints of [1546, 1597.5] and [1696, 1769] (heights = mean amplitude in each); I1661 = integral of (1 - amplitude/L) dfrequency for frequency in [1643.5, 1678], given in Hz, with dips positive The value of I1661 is -3.6 Hz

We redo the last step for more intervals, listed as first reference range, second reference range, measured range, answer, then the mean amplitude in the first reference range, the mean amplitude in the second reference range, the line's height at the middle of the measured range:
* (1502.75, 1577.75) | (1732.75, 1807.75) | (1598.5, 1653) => 1.1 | 395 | 435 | 410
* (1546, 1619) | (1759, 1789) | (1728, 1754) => 8.1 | 373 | 489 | 469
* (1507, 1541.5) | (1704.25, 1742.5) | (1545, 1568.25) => 2.1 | 413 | 377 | 408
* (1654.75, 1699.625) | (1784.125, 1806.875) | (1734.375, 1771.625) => 4.5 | 449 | 460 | 456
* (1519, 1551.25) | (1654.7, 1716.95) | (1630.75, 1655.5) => 1.8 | 410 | 454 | 442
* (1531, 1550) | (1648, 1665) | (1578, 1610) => 3.9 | 413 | 434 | 423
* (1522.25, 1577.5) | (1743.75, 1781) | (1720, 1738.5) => 4.9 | 389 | 467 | 455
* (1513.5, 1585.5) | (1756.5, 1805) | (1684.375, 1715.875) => -1.3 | 389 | 478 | 447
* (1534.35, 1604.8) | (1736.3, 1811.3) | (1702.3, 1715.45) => -1.2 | 376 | 445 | 423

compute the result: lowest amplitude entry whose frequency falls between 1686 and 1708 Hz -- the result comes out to 446.2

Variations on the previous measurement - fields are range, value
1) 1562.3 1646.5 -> 332.8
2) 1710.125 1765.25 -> 237.3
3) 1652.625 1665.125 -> 428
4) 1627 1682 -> 380.2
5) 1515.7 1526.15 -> 396.3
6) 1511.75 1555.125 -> 375.4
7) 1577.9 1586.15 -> 348.5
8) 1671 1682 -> 434.4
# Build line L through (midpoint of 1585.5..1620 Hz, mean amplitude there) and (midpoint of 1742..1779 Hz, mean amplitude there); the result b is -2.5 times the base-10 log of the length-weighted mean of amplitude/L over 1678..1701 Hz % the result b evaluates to -0.097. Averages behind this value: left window 381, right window 456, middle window 462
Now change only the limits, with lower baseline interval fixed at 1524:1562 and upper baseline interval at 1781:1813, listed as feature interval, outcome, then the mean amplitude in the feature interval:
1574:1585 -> 0.115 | 367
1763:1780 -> -0.099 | 502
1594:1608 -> 0.087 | 382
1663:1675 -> 0.002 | 431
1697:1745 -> 0.142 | 390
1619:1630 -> 0.022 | 411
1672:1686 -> -0.033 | 448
